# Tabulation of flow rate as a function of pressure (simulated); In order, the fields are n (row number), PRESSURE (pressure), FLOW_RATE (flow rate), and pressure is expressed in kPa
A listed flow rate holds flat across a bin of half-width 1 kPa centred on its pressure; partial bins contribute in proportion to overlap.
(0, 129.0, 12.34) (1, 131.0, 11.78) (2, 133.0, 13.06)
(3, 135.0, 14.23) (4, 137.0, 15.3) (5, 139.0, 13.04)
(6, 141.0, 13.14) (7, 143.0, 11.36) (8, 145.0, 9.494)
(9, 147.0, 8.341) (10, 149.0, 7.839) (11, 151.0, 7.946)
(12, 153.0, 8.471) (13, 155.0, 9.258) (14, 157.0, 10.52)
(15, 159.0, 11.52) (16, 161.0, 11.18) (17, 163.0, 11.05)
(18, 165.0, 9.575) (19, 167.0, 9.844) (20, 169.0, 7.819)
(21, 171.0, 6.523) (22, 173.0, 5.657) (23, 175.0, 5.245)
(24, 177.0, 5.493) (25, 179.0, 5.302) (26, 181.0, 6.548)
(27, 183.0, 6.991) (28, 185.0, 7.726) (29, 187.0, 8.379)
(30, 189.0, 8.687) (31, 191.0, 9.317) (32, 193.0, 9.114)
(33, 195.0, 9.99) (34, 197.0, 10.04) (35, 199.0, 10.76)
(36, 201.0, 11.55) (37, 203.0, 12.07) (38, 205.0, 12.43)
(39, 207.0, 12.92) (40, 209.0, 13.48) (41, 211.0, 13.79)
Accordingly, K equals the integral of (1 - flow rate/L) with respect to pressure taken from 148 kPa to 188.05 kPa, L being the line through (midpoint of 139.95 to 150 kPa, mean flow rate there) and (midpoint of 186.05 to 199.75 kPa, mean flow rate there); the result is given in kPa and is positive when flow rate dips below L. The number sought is 6.7 kPa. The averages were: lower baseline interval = 10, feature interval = 8.14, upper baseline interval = 9.45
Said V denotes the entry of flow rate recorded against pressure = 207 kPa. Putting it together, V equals 12.92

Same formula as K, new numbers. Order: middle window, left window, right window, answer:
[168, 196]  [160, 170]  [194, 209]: 8.8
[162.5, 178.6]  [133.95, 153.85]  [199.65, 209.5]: 5.7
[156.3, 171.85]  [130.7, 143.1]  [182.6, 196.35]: 1.7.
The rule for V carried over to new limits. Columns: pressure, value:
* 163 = 11.05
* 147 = 8.341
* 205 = 12.43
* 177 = 5.493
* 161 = 11.18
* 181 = 6.548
